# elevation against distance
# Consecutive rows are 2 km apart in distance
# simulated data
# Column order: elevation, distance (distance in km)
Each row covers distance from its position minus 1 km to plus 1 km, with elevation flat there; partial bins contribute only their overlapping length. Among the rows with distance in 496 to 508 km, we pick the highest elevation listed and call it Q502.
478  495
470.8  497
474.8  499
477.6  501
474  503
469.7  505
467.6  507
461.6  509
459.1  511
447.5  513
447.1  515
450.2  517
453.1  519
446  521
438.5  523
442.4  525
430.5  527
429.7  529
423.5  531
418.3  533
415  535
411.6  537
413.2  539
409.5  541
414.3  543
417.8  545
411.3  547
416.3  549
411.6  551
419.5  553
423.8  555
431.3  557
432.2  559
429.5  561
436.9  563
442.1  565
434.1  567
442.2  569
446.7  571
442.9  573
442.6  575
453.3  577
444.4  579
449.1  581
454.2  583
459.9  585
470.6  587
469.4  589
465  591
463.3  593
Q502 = 477.6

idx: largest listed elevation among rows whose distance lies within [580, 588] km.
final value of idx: 470.6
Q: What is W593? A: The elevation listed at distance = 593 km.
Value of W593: 463.3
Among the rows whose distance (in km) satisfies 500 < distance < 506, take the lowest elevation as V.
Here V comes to 469.7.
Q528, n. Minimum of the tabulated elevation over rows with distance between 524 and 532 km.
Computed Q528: 423.5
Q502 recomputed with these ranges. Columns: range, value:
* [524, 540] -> 442.4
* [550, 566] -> 442.1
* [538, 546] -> 417.8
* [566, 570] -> 442.2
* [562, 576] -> 446.7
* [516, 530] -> 453.1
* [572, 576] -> 442.9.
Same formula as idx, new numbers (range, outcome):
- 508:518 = 461.6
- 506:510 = 467.6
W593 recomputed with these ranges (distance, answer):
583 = 454.2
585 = 459.9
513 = 447.5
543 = 414.3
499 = 474.8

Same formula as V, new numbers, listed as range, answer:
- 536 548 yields 409.5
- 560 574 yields 429.5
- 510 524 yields 438.5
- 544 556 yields 411.3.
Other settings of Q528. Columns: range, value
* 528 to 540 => 411.6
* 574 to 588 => 442.6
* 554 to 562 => 423.8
